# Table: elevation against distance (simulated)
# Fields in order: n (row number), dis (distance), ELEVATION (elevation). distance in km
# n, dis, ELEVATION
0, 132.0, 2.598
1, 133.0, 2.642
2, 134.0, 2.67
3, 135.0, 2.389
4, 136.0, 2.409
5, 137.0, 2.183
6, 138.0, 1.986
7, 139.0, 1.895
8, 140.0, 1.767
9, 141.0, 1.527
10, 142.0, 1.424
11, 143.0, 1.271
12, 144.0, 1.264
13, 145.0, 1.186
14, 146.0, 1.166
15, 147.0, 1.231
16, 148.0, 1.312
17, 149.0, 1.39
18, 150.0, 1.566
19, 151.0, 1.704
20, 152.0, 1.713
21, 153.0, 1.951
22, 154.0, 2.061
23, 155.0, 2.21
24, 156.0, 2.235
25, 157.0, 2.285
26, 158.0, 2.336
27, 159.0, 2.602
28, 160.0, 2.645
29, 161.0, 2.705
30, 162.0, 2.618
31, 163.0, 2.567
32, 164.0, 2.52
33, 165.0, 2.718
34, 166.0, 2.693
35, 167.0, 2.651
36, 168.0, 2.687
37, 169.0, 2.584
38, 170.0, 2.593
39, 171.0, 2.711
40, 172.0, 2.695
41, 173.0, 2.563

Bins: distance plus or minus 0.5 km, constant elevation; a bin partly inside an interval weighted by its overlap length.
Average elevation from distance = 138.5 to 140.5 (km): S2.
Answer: 1.83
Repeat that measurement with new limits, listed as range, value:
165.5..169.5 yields 2.65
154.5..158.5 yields 2.27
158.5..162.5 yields 2.64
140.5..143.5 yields 1.41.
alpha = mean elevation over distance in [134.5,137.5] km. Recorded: 2.33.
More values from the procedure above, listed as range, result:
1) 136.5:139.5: 2.02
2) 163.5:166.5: 2.64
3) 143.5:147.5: 1.21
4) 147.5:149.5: 1.35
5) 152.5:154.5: 2.01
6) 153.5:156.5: 2.17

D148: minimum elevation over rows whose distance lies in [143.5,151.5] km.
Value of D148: 1.166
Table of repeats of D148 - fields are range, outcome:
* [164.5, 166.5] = 2.693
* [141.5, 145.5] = 1.186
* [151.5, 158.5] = 1.713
